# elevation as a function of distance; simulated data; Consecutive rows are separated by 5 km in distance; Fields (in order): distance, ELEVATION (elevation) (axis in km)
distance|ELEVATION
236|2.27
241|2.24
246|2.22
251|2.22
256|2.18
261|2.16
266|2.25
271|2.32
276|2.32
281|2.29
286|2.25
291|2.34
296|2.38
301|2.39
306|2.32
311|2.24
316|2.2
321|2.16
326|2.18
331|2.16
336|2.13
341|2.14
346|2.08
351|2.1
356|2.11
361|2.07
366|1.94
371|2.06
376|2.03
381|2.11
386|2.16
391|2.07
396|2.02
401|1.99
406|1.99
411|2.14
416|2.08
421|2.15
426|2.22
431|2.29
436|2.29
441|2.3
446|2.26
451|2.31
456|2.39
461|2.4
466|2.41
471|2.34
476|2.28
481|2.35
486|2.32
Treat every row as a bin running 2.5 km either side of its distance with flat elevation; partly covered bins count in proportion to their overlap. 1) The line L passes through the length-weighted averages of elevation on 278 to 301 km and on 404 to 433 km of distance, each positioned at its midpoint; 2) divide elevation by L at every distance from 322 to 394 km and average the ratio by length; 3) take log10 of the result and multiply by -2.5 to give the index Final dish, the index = 0.07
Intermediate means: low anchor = 2.32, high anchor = 2.15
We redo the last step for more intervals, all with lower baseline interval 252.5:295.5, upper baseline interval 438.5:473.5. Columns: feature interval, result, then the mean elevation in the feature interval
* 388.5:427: 0.12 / 2.08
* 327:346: 0.08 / 2.14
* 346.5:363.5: 0.10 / 2.09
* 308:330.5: 0.04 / 2.19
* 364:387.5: 0.13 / 2.06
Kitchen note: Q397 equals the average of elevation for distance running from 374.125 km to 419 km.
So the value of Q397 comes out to 2.07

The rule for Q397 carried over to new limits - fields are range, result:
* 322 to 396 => 2.09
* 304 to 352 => 2.17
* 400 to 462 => 2.22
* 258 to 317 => 2.29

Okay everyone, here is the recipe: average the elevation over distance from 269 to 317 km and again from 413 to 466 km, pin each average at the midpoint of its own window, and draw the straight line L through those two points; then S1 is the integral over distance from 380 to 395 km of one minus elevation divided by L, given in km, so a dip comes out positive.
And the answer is 1.2 km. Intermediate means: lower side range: 2.31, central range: 2.1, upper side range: 2.27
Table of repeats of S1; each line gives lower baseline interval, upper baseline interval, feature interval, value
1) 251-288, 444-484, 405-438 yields 2.15 km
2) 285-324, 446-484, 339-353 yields 1.19 km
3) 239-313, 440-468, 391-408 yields 2.30 km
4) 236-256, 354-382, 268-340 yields -3.96 km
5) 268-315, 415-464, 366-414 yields 4.85 km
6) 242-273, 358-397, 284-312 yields -2.03 km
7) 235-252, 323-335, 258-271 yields -0.05 km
